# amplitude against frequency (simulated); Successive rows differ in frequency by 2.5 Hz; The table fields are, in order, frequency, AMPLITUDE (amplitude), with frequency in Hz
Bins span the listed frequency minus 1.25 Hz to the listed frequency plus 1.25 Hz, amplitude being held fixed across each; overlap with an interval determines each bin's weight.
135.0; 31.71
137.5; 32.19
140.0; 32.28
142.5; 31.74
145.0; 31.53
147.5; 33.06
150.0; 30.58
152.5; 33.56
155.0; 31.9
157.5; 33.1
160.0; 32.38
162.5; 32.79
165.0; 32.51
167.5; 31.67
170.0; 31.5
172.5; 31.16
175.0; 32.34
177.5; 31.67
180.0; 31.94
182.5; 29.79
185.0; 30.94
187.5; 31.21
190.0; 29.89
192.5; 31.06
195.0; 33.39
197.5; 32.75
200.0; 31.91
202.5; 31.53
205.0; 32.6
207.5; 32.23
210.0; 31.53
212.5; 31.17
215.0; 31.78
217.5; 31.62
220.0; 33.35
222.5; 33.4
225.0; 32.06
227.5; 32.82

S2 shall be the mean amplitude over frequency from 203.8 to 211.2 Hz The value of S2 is 32.1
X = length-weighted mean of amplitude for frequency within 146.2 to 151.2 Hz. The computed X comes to 31.8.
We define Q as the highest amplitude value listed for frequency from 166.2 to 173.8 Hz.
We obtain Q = 31.67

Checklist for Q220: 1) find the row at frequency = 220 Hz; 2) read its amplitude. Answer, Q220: 33.35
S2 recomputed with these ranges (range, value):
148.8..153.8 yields 32.1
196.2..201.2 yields 32.3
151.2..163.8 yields 32.7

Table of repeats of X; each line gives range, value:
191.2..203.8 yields 32.1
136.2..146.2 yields 31.9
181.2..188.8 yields 30.7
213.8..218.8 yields 31.7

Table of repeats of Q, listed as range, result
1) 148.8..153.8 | 33.56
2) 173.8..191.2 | 32.34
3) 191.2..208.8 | 33.39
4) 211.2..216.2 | 31.78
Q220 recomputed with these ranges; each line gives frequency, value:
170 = 31.5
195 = 33.39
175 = 32.34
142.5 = 31.74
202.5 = 31.53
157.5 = 33.1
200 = 31.91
